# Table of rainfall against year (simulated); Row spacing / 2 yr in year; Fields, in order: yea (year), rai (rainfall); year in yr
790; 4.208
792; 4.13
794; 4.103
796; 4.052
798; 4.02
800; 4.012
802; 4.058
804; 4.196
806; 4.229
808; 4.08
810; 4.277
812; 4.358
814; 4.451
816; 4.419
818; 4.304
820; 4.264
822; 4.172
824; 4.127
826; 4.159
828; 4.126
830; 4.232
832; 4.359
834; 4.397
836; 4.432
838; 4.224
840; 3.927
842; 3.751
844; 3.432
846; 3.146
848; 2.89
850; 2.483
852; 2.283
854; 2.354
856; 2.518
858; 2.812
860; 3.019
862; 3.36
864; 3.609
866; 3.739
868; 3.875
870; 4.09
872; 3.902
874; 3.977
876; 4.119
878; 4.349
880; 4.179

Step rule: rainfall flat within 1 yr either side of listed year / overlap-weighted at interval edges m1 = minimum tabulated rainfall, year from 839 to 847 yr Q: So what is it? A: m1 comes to 3.146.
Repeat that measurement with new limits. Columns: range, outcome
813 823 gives 4.172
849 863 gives 2.283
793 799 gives 4.02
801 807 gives 4.058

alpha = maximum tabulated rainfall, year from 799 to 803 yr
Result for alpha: 4.058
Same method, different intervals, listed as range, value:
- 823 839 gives 4.432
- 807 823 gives 4.451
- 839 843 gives 3.927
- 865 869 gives 3.875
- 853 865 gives 3.609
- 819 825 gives 4.264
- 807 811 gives 4.277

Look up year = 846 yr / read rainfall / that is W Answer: 3.146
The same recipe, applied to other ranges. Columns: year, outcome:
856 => 2.518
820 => 4.264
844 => 3.432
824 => 4.127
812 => 4.358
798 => 4.02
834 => 4.397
